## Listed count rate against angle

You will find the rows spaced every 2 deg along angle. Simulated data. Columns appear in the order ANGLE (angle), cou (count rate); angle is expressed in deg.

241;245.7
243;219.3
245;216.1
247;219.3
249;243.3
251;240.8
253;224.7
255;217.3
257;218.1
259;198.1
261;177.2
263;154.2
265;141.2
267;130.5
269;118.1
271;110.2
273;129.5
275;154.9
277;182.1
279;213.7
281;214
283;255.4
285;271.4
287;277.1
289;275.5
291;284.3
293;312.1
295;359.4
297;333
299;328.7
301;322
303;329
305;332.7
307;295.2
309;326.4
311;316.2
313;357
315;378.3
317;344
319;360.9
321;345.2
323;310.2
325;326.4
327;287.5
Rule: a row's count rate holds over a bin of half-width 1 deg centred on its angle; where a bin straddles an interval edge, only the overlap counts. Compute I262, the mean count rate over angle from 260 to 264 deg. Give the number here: 166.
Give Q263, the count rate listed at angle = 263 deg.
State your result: 154.2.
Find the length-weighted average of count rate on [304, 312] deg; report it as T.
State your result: 318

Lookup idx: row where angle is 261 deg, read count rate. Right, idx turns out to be 177.2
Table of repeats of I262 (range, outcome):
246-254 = 232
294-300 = 340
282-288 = 268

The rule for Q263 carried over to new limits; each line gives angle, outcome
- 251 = 240.8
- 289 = 275.5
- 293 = 312.1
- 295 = 359.4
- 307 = 295.2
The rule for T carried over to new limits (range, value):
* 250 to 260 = 220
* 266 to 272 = 120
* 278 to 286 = 239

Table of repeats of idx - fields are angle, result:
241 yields 245.7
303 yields 329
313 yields 357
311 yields 316.2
